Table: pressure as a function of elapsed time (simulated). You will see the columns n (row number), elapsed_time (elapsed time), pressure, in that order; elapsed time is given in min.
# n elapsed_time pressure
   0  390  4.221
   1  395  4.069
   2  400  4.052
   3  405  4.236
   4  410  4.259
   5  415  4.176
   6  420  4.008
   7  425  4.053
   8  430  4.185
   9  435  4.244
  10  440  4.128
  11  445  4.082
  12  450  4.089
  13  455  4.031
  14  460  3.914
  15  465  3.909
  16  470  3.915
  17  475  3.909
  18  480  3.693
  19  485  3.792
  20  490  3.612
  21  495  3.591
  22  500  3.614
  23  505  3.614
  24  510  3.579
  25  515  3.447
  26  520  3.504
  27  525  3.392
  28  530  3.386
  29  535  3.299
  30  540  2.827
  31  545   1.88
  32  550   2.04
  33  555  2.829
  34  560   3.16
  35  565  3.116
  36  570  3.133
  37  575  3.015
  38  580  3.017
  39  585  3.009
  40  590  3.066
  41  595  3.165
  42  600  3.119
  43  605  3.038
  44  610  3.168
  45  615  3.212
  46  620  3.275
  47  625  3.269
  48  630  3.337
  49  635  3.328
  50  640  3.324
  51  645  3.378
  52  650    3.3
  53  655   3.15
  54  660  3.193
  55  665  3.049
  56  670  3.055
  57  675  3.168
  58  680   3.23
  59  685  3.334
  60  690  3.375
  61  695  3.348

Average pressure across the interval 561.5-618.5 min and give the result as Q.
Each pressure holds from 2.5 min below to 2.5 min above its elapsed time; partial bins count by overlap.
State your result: 3.1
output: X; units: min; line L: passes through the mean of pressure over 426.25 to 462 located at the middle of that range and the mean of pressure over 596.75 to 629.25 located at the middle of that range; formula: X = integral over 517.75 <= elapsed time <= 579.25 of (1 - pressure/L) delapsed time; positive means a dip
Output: 9.9 min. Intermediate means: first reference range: 4.1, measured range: 2.96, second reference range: 3.19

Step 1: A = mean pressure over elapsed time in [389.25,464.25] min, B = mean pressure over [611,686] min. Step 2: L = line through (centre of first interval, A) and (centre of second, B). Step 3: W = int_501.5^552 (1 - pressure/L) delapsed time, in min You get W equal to 8.2 min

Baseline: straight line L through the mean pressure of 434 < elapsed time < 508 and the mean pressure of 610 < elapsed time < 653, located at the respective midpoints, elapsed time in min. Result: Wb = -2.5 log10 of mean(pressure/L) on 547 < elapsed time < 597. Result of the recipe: 0.19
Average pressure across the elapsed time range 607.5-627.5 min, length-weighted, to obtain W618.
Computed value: 3.23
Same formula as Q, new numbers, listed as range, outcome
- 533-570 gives 2.76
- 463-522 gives 3.68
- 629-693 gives 3.25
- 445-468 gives 3.99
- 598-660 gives 3.24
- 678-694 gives 3.32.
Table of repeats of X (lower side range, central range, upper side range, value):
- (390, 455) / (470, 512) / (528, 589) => -2.2 min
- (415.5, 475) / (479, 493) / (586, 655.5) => 0.6 min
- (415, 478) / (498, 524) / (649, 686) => 1.7 min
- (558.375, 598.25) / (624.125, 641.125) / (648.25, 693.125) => -0.9 min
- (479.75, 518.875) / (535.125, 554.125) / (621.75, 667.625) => 5.8 min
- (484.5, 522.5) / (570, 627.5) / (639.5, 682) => 3.9 min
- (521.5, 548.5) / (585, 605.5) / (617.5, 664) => 0.3 min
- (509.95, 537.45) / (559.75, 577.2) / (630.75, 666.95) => 1.4 min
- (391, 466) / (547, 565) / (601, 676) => 4.3 min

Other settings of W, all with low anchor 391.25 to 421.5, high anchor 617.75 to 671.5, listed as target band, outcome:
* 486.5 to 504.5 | 0.89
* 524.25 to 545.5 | 3.71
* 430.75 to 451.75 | -0.69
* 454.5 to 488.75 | 0.30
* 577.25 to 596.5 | 2.24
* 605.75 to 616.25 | 0.65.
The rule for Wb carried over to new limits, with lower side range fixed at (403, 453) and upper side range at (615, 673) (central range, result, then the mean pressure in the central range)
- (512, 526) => 0.092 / 3.46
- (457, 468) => 0.023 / 3.92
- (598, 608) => 0.111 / 3.08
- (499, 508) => 0.063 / 3.61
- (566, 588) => 0.156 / 3.05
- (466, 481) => 0.026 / 3.86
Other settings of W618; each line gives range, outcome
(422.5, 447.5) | 4.14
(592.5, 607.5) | 3.11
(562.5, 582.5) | 3.07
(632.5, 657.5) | 3.3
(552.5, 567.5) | 3.04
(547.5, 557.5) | 2.43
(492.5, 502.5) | 3.6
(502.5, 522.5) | 3.54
